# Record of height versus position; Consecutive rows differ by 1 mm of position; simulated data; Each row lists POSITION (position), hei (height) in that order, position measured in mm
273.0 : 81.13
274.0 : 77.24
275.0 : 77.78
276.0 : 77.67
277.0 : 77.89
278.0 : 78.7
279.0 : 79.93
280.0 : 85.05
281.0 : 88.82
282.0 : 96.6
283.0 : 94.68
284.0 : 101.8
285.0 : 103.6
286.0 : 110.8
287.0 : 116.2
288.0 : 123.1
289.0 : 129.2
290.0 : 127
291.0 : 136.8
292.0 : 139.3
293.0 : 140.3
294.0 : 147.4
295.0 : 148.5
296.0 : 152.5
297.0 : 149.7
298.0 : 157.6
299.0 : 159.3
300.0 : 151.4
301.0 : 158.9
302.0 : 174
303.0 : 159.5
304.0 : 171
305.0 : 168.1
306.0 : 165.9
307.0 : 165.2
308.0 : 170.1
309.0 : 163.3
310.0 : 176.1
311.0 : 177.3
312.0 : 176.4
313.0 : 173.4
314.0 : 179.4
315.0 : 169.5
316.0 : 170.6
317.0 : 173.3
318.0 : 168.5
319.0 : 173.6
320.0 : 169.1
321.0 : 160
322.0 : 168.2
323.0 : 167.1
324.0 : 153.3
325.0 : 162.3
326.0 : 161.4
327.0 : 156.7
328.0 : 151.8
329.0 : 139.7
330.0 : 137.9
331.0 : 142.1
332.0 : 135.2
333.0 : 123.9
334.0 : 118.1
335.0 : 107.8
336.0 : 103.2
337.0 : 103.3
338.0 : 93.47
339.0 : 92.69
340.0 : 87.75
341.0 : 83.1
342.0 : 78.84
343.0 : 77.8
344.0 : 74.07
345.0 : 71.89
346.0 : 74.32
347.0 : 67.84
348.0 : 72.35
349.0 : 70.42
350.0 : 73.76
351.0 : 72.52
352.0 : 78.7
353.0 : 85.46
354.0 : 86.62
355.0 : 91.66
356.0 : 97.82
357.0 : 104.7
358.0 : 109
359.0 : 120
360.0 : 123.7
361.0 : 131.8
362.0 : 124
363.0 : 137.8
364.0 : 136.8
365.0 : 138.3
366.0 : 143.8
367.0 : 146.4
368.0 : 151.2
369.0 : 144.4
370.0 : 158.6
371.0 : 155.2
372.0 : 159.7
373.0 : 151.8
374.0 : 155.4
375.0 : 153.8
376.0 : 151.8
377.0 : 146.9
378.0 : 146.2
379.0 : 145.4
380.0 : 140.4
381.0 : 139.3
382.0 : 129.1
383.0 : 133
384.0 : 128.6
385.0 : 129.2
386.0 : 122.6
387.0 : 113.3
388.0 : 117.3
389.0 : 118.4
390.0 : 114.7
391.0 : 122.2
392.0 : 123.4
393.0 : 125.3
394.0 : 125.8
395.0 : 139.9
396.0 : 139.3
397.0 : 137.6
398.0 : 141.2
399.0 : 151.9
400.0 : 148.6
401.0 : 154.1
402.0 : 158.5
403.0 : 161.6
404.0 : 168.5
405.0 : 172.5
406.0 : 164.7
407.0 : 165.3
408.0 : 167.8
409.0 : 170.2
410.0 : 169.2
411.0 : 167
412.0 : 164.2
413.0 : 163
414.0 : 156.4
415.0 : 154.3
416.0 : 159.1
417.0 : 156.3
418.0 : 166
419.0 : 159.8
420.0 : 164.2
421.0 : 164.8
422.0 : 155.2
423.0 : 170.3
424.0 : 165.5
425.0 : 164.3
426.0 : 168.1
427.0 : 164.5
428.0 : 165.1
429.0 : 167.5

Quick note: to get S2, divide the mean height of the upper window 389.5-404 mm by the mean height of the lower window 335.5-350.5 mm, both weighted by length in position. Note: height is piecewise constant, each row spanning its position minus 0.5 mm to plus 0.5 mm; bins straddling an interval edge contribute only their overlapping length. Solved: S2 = 1.71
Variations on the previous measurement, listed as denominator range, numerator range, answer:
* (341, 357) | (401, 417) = 2.06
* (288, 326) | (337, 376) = 0.69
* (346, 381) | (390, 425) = 1.26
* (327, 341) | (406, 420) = 1.38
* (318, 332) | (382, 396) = 0.80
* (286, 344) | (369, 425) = 1.03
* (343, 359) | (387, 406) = 1.68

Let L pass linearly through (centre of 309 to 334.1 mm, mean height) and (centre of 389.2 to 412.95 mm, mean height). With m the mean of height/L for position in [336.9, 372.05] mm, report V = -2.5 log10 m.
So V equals 0.42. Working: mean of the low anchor 160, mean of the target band 105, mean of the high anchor 150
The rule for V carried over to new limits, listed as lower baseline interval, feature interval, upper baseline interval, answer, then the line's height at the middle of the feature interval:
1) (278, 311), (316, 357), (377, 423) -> 0.22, 141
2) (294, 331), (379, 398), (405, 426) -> 0.26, 163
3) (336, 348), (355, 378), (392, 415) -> -0.23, 111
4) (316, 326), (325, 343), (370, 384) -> 0.34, 162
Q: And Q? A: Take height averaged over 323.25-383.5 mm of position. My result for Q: 120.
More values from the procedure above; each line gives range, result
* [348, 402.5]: 128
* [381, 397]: 126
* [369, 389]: 140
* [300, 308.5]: 166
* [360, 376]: 145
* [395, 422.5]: 159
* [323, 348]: 113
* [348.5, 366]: 106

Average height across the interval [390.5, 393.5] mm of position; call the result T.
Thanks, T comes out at 124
